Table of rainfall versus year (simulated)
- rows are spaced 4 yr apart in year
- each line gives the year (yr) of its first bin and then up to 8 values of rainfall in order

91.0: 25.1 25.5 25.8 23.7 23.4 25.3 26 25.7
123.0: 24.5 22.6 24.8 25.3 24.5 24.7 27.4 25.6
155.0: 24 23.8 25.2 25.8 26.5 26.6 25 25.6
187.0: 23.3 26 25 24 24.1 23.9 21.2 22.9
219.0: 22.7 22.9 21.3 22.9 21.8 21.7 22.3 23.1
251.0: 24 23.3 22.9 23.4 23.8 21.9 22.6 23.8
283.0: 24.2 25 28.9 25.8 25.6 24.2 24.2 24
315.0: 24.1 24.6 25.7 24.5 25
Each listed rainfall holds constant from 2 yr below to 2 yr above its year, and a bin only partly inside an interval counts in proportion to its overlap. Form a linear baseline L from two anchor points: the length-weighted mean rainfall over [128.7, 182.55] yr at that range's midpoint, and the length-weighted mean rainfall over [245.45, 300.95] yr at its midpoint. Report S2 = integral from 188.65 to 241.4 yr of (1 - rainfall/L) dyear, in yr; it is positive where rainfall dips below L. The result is 3.5 yr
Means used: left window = 25.3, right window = 24.2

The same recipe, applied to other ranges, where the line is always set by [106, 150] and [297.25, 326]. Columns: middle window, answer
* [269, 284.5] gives 1.00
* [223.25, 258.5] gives 3.09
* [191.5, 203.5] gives 0.11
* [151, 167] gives 0.15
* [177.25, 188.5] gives 0.08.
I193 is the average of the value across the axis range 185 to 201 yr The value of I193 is 24.6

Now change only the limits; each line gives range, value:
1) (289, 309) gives 25.7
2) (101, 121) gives 24.8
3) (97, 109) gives 24.3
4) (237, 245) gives 22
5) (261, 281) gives 23.1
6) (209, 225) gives 22.4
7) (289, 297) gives 27.4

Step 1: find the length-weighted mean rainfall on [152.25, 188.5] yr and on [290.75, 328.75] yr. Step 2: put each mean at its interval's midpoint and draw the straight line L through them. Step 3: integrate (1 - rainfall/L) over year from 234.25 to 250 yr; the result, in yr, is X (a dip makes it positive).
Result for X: 1.7 yr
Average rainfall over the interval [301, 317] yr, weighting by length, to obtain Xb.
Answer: 24.1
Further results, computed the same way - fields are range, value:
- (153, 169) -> 24.7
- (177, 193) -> 25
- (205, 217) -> 22.7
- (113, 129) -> 24.7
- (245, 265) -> 23.3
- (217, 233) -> 22.4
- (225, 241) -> 21.9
